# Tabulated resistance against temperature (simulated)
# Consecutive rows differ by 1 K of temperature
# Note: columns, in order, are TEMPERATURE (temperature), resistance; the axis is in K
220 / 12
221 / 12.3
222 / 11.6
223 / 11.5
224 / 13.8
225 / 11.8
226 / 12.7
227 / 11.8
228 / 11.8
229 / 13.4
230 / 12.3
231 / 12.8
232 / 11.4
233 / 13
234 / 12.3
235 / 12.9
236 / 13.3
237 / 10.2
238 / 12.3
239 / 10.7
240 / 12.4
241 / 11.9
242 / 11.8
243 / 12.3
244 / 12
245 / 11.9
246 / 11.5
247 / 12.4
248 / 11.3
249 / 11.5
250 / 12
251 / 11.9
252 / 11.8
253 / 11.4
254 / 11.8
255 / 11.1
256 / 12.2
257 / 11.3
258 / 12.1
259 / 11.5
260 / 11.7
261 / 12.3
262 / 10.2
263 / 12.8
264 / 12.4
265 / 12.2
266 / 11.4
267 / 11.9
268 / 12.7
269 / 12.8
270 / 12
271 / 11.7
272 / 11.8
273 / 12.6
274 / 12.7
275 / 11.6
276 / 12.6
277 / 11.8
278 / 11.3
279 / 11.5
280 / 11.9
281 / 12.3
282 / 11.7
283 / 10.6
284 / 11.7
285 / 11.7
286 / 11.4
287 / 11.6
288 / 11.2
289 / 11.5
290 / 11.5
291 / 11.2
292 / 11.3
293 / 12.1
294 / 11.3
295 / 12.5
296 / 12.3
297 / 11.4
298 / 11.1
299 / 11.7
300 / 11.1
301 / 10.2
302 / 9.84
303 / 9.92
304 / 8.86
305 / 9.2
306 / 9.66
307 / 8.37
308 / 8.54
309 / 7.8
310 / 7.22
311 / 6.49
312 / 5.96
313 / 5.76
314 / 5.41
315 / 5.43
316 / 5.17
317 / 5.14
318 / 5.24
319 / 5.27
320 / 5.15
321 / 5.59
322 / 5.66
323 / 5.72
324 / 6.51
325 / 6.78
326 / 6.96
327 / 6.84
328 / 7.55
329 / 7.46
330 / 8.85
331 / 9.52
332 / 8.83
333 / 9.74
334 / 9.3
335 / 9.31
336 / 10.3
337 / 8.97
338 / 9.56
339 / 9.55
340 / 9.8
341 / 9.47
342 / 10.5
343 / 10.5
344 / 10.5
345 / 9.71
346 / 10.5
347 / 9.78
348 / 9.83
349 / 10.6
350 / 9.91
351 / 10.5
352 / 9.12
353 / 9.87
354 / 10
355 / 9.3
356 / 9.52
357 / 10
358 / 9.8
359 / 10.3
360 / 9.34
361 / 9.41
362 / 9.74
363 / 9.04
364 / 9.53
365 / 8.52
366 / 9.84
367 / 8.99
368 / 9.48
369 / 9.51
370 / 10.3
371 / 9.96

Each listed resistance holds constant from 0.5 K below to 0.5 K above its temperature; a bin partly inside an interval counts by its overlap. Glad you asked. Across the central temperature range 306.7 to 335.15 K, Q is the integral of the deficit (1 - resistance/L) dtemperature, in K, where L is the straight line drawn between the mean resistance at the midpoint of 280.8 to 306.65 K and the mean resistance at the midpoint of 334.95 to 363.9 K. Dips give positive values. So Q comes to 9.62 K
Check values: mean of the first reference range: 11.1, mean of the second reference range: 9.82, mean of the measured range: 6.91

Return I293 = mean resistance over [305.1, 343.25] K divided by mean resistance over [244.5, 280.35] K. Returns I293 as 0.64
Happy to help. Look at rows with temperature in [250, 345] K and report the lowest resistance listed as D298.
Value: 5.14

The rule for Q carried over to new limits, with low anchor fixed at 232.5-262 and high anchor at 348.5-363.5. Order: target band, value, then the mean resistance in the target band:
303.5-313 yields 2.5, 7.89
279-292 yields -0.5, 11.5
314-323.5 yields 4.6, 5.38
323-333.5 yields 2.5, 7.8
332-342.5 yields 0.5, 9.61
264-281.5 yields -1.1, 12.1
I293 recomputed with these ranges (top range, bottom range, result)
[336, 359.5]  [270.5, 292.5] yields 0.85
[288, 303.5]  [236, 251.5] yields 0.96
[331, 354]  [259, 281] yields 0.82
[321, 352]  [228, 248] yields 0.74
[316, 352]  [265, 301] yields 0.72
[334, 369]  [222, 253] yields 0.81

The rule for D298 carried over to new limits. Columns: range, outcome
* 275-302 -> 9.84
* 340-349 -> 9.47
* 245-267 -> 10.2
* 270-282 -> 11.3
